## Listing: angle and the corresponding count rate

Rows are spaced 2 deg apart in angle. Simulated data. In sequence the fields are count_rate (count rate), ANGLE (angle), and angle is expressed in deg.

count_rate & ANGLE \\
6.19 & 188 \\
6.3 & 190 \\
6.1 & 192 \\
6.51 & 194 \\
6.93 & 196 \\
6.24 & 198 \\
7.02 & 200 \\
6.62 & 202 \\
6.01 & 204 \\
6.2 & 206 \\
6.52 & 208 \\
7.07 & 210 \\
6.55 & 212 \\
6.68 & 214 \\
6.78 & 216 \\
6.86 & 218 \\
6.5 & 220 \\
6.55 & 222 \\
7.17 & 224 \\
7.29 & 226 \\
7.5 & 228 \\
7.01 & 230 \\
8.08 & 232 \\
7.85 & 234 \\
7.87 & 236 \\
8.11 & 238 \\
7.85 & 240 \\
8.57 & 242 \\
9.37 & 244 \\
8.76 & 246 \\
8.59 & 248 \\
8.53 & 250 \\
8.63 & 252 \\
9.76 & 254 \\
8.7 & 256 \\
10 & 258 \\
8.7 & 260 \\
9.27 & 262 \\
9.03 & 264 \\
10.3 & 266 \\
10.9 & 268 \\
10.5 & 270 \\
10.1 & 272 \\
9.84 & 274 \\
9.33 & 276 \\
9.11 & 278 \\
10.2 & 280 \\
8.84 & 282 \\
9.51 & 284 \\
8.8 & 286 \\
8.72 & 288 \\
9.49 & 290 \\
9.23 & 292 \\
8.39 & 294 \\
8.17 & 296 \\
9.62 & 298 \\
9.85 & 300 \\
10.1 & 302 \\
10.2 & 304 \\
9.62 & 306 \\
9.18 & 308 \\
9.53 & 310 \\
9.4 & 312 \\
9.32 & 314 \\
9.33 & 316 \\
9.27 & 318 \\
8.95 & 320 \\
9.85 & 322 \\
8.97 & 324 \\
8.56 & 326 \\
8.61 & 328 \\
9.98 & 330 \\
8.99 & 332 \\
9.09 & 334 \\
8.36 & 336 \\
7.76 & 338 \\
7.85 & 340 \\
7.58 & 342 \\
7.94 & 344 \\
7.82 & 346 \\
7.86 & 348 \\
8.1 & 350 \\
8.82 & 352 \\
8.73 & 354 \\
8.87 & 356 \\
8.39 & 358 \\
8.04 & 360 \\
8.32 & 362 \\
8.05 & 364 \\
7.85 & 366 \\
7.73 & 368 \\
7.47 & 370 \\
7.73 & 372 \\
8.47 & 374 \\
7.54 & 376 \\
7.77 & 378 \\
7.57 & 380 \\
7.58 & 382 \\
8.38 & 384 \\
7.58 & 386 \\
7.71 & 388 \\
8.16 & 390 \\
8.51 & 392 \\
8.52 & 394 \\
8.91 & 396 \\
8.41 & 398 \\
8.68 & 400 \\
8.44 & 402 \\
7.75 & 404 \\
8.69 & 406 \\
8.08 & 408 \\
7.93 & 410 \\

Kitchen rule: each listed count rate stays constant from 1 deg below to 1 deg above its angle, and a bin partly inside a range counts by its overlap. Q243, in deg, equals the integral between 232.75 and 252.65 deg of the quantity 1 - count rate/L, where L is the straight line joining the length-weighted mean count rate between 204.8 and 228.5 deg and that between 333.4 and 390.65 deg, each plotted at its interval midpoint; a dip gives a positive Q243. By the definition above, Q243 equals -4.0 deg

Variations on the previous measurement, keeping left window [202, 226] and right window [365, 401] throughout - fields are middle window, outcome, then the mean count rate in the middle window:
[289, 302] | -3.34 deg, 9.2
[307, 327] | -4.65 deg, 9.24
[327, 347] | -1.95 deg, 8.4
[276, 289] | -3.60 deg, 9.21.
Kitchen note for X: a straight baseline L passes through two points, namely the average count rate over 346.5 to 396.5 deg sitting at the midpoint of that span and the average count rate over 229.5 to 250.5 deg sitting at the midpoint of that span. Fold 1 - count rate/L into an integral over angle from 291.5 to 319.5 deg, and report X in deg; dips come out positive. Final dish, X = -4.1 deg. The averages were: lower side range 8.26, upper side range 8.1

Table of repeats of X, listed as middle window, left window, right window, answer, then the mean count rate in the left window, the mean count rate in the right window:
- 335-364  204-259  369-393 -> -1.2 deg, 7.72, 7.87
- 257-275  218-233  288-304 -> -3.2 deg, 7.14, 9.29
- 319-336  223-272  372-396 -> -1.6 deg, 8.71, 8.01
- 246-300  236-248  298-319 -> -2.0 deg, 8.48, 9.58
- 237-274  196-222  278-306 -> -4.9 deg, 6.6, 9.32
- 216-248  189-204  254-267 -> 1.6 deg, 6.5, 9.37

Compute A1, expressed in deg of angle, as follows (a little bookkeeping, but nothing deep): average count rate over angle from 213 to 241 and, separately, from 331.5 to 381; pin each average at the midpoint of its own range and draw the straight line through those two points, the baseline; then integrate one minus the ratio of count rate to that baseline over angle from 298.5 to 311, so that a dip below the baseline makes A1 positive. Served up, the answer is -3.2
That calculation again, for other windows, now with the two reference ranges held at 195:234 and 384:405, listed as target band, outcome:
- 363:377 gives 0.4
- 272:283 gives -3.3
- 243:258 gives -3.9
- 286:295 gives -1.8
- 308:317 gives -2.1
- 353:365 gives -0.6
